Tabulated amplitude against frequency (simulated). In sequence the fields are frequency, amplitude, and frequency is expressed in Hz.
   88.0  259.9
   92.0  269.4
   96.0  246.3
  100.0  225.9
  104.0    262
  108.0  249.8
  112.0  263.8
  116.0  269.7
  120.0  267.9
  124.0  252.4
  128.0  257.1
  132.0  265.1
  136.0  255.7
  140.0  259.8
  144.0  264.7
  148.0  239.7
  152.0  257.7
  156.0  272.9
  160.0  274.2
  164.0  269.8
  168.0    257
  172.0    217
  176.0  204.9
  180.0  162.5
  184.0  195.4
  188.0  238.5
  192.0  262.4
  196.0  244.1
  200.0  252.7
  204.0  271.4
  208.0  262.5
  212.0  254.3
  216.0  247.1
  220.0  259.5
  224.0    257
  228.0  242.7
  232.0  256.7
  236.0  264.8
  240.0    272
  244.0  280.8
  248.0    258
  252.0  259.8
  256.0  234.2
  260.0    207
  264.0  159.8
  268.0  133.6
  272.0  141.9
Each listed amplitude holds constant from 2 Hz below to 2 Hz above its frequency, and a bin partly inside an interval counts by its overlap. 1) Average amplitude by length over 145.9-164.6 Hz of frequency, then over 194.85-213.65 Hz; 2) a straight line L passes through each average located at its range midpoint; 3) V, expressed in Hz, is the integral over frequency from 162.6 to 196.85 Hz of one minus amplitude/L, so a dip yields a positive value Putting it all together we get 4.4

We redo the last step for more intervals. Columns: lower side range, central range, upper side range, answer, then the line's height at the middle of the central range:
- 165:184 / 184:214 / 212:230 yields -2.3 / 233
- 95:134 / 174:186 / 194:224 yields 3.2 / 256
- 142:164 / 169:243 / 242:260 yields 3.9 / 257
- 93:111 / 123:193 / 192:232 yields 2.0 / 252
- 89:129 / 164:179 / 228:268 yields 1.2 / 248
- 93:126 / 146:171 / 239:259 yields -0.4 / 256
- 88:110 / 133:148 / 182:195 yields -0.9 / 243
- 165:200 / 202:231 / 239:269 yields -3.8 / 226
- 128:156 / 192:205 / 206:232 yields 0.0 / 255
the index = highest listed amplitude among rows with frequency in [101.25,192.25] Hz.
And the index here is 274.2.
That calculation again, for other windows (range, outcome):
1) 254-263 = 234.2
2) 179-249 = 280.8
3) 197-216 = 271.4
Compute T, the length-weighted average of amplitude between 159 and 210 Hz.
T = 239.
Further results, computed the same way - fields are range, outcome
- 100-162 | 260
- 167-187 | 206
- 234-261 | 256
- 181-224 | 247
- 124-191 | 244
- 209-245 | 259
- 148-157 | 259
